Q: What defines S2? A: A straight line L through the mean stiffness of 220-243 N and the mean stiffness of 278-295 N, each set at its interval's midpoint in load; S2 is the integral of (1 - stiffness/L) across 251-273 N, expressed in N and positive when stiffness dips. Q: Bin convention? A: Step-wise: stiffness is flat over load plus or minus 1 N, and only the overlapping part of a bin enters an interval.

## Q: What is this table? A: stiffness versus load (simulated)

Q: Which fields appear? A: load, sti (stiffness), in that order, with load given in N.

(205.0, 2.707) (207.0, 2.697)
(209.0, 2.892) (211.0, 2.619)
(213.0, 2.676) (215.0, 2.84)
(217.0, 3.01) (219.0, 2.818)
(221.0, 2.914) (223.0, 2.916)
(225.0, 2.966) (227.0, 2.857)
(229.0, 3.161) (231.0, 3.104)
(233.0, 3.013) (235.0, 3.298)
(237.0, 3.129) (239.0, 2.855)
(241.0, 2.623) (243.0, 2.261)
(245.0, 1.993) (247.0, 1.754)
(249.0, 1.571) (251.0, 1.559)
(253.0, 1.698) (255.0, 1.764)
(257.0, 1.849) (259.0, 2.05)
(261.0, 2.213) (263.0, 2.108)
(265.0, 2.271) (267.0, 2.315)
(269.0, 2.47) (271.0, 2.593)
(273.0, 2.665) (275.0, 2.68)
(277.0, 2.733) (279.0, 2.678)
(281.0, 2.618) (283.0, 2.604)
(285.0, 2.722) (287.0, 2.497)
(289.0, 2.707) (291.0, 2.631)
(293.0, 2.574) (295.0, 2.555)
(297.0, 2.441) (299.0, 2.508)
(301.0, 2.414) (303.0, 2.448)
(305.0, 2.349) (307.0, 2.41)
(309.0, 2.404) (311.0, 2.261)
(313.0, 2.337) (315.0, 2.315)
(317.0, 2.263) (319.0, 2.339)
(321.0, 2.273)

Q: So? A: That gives 5.0 N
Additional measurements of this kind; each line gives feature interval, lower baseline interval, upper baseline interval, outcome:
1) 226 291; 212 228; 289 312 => 5.4 N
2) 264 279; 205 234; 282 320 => 0.4 N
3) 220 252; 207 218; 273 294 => 1.5 N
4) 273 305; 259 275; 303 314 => -2.9 N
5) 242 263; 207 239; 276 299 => 6.8 N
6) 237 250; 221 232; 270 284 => 2.9 N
